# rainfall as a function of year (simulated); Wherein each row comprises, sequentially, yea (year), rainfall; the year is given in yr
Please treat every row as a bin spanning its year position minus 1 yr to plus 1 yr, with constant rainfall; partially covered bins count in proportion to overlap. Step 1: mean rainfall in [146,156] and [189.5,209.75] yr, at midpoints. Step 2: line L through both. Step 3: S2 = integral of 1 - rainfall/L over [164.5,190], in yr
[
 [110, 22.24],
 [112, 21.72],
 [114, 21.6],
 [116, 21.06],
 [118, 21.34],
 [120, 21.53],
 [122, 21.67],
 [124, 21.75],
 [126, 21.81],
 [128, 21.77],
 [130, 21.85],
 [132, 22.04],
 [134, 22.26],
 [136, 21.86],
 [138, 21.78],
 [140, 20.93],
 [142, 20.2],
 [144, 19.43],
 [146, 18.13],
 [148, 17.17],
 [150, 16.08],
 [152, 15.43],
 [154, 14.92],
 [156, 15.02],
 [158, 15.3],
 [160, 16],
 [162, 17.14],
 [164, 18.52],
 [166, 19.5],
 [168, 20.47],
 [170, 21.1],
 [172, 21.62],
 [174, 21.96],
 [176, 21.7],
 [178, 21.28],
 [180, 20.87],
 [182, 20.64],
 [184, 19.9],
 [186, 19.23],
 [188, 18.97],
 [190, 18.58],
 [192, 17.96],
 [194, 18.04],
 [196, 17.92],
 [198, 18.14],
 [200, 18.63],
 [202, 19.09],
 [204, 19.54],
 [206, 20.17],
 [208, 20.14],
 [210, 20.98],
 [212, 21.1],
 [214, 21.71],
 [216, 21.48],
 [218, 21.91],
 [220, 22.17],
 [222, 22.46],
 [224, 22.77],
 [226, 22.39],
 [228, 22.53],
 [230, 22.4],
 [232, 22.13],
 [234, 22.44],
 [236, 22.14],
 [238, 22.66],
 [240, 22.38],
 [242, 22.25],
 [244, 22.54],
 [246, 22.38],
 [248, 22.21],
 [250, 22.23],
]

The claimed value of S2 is -4.2 yr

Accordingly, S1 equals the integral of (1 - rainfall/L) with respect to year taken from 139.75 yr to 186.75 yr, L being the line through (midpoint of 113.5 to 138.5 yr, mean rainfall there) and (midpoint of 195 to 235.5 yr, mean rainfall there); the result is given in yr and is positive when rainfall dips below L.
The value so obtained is 5.7 yr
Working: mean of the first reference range 21.7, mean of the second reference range 21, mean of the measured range 18.8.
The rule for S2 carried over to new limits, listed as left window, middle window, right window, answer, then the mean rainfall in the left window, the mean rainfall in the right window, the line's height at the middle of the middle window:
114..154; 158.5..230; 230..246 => 4.4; 20.3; 22.4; 21.5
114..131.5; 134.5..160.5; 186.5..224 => 3.9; 21.6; 20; 21.1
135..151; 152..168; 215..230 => 2.6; 19.4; 22.3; 20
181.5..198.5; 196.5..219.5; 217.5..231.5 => 0.5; 18.8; 22.4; 20.7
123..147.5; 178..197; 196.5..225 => 1.4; 21.1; 20.7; 20.8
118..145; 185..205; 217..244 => 3.1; 21.4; 22.4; 22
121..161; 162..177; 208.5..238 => -0.2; 19.3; 22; 20.2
